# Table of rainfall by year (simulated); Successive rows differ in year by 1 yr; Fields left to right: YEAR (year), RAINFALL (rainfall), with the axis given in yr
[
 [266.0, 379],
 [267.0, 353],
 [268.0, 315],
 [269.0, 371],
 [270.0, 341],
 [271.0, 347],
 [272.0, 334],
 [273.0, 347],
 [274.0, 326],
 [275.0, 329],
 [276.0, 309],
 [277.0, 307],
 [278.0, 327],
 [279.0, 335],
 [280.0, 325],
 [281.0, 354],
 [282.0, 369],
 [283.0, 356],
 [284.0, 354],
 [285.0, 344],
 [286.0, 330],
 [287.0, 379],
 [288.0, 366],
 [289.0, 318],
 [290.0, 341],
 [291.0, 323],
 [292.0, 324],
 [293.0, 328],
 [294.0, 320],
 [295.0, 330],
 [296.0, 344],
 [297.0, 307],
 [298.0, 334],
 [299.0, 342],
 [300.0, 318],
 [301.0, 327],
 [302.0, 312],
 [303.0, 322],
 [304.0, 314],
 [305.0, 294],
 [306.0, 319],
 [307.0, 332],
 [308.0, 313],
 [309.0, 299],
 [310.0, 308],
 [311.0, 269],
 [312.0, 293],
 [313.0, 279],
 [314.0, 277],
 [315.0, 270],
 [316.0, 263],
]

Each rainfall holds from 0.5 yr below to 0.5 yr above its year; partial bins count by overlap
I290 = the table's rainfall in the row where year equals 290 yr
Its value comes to 341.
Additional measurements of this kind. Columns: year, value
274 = 326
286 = 330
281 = 354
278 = 327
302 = 312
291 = 323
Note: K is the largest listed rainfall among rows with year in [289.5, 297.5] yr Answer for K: 344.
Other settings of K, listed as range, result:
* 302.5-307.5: 332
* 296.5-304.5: 342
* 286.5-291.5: 379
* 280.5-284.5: 369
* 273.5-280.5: 335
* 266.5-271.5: 371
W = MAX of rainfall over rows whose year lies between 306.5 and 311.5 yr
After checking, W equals 332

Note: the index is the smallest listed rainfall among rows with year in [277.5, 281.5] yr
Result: 325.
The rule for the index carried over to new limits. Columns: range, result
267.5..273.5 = 315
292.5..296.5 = 320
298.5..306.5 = 294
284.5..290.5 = 318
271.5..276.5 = 309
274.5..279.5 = 307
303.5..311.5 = 269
